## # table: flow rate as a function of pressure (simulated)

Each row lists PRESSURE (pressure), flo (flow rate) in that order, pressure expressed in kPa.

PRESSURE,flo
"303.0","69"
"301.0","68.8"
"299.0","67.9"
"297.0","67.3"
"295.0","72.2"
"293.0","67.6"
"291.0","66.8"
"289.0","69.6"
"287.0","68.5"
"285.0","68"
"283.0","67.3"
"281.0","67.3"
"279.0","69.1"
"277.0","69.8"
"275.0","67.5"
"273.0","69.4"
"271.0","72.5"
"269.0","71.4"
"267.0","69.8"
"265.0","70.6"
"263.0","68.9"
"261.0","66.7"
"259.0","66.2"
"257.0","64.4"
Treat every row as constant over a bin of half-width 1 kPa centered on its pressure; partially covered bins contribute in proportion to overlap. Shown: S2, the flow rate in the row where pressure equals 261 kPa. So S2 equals 66.7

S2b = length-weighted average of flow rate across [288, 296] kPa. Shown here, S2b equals 69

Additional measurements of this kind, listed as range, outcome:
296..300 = 67.6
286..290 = 69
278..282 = 68.2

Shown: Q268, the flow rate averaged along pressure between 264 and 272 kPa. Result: 71.1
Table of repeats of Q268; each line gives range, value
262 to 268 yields 69.8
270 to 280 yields 69.7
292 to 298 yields 69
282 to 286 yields 67.7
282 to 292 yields 68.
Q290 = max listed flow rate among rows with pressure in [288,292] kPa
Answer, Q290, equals 69.6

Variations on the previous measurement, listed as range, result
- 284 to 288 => 68.5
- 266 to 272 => 72.5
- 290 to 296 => 72.2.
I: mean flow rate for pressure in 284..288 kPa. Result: 68.2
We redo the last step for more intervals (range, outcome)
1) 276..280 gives 69.4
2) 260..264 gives 67.8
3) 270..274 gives 71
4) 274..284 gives 68.2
